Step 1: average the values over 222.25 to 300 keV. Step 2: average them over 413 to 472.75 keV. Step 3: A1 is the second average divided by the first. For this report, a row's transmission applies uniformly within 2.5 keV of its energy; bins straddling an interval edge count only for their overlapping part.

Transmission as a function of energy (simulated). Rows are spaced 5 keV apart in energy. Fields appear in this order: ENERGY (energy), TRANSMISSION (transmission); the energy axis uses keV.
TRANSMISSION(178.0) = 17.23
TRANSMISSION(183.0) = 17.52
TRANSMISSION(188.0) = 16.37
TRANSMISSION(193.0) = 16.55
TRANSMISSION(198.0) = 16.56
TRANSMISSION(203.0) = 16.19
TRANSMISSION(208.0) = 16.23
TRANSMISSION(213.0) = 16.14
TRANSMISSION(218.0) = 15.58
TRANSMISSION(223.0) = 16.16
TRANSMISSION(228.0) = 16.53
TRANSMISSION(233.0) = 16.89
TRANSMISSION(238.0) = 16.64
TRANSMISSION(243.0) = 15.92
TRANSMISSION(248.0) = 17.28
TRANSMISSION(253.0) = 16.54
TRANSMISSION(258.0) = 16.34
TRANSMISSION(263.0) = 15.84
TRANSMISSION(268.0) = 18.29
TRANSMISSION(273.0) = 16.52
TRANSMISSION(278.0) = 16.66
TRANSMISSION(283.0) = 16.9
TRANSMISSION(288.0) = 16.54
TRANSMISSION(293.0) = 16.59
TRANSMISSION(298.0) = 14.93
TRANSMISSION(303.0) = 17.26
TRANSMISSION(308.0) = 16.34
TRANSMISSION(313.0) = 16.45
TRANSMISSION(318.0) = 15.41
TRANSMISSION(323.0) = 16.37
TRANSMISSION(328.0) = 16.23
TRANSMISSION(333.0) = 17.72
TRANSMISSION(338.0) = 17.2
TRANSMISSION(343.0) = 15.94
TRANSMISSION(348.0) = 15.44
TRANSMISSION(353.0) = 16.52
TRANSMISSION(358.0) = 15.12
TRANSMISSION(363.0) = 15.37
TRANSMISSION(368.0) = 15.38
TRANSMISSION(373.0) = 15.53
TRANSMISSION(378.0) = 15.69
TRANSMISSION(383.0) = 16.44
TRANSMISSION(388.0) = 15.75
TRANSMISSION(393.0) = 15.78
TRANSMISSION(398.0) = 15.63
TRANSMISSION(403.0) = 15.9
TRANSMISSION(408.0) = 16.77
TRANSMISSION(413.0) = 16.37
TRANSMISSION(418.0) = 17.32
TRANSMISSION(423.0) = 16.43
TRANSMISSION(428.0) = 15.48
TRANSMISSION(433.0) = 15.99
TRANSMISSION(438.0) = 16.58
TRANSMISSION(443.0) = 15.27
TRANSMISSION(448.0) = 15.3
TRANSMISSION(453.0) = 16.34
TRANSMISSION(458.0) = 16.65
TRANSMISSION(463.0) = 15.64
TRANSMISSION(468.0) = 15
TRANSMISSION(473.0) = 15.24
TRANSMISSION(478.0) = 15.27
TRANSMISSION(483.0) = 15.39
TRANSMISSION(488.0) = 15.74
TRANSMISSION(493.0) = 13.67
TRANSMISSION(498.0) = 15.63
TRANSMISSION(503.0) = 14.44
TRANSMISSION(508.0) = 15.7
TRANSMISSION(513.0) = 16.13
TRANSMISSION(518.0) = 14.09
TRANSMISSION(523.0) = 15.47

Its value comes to 0.97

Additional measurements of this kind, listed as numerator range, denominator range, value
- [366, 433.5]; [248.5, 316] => 0.97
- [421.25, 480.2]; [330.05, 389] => 0.98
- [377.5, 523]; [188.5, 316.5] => 0.95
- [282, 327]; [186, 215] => 1.00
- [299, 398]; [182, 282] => 0.97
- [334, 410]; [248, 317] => 0.96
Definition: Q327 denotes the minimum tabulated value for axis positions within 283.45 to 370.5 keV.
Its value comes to 14.93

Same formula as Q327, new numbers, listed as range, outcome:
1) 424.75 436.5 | 15.48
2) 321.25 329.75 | 16.23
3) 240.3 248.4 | 15.92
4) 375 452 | 15.27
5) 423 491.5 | 15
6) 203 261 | 15.58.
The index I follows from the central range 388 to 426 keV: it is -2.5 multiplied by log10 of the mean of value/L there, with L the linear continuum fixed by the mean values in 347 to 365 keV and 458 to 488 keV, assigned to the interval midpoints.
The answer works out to -0.05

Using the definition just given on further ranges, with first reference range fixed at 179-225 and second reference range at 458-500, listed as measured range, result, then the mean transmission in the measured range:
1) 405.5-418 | -0.079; 16.7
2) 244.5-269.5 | -0.039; 16.8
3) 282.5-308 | -0.025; 16.4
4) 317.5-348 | -0.040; 16.5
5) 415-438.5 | -0.058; 16.3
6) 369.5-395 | -0.010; 15.8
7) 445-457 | -0.035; 15.9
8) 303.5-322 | -0.018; 16.2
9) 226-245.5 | -0.015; 16.5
